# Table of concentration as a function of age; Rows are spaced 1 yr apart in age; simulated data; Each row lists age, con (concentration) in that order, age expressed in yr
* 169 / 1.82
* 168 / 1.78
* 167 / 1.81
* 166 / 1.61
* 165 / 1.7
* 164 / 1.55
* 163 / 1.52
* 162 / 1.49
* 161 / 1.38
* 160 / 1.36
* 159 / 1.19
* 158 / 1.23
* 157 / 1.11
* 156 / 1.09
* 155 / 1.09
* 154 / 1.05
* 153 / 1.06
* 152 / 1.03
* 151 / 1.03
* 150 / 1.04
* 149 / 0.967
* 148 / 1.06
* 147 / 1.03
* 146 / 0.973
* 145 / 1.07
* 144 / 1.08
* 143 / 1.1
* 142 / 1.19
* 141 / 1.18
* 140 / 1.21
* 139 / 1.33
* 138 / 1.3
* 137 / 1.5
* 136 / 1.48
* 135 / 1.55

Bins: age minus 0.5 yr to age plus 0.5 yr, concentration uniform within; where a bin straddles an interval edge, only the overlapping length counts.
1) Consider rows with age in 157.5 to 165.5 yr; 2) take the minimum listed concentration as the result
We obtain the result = 1.19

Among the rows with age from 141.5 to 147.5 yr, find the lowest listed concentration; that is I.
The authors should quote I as 0.973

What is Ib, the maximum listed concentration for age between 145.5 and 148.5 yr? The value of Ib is 1.06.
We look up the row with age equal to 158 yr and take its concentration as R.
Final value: 1.23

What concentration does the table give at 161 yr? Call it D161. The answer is 1.38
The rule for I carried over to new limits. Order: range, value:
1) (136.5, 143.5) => 1.1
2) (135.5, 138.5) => 1.3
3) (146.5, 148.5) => 1.03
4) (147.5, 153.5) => 0.967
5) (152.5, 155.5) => 1.05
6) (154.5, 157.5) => 1.09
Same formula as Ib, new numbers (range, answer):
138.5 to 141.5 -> 1.33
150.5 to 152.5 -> 1.03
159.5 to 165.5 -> 1.7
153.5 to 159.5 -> 1.23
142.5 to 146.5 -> 1.1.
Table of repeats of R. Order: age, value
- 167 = 1.81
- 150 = 1.04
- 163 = 1.52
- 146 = 0.973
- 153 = 1.06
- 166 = 1.61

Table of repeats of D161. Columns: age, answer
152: 1.03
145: 1.07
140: 1.21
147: 1.03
